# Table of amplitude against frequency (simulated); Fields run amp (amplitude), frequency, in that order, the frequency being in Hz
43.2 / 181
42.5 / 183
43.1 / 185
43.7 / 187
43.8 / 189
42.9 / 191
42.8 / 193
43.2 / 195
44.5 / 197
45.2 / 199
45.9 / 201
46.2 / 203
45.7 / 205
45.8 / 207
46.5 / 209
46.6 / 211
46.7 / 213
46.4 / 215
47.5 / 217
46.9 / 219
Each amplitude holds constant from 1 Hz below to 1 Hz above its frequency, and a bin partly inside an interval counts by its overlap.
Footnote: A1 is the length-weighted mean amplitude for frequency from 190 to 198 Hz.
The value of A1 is 43.4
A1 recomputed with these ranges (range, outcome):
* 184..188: 43.4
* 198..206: 45.8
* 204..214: 46.3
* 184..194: 43.3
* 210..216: 46.6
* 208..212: 46.5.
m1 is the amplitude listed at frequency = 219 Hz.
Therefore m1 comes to 46.9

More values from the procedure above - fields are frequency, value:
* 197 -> 44.5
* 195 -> 43.2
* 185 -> 43.1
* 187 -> 43.7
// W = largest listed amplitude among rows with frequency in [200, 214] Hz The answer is 46.7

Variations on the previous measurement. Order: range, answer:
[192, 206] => 46.2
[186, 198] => 44.5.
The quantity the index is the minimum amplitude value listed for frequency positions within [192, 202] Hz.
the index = 42.8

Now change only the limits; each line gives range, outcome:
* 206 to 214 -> 45.8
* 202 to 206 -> 45.7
